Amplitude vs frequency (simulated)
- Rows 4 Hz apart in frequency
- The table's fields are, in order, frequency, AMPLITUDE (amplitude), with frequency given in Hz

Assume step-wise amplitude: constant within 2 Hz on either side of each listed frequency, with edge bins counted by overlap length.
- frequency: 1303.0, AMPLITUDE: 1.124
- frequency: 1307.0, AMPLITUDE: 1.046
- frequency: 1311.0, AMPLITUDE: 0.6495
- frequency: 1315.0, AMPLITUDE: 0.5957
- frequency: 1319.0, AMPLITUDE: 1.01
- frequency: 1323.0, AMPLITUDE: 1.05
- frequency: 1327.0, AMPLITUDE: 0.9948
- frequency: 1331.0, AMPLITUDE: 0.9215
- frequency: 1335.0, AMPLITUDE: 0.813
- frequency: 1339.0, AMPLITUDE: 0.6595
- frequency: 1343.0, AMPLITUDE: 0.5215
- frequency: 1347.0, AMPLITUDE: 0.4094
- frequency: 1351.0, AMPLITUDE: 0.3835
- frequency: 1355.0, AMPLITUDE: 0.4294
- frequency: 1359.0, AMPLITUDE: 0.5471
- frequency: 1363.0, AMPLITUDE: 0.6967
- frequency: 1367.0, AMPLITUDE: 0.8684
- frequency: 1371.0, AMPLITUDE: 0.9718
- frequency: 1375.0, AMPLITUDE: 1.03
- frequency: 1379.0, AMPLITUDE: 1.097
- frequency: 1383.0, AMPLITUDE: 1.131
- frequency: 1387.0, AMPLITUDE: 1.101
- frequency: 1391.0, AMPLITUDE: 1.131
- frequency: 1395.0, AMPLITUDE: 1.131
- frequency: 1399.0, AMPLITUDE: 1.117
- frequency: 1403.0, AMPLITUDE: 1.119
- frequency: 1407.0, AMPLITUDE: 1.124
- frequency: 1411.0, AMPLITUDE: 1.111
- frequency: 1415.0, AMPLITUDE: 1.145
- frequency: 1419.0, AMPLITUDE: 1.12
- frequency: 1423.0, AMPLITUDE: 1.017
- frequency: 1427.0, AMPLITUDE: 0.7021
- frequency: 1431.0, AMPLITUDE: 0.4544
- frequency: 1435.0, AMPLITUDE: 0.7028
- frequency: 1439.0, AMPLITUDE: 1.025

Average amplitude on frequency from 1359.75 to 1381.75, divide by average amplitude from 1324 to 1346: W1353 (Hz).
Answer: 1.2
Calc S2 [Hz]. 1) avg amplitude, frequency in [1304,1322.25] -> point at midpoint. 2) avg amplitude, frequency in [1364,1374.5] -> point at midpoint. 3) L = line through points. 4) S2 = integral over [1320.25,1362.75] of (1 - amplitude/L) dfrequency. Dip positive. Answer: 9.7 Hz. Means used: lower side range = 0.857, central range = 0.68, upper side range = 0.915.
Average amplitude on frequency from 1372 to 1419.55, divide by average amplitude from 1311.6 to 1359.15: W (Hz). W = 1.6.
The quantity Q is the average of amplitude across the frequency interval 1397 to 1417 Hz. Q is 1.12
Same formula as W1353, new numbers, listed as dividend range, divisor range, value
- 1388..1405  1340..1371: 1.93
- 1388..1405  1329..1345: 1.54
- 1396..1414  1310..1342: 1.34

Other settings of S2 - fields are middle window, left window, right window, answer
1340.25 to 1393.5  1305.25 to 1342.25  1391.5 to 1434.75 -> 7.60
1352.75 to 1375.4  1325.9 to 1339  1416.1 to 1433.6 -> 3.21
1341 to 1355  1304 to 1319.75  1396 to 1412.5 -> 7.51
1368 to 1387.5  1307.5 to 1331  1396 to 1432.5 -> -2.03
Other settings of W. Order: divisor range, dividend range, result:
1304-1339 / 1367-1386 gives 1.18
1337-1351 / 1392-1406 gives 2.21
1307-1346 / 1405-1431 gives 1.23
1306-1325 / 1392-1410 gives 1.30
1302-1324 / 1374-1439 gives 1.13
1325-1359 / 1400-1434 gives 1.53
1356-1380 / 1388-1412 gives 1.33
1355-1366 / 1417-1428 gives 1.59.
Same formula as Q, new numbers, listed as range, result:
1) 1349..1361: 0.453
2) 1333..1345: 0.665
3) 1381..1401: 1.12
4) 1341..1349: 0.465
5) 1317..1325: 1.03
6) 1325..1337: 0.91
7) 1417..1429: 0.946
